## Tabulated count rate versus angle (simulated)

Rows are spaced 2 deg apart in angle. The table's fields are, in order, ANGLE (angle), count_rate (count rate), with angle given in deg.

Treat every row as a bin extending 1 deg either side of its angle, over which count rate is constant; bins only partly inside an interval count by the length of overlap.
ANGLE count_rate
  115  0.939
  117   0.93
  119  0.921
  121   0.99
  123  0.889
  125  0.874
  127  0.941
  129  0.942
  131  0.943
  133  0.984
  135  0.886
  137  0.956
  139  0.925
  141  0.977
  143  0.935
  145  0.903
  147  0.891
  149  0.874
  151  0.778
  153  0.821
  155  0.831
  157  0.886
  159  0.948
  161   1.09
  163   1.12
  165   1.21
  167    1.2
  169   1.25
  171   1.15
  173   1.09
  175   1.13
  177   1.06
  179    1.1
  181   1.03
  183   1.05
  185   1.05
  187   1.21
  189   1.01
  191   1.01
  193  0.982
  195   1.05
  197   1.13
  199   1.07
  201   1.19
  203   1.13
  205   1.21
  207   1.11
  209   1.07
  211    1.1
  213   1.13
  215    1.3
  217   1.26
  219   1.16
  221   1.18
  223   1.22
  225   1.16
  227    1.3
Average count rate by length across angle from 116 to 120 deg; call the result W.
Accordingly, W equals 0.925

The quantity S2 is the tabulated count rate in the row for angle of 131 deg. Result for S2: 0.943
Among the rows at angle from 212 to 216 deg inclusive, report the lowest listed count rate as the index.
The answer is 1.13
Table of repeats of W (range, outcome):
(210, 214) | 1.11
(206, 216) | 1.14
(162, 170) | 1.2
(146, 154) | 0.841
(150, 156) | 0.81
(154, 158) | 0.859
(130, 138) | 0.942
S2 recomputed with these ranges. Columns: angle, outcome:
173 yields 1.09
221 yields 1.18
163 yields 1.12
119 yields 0.921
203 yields 1.13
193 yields 0.982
